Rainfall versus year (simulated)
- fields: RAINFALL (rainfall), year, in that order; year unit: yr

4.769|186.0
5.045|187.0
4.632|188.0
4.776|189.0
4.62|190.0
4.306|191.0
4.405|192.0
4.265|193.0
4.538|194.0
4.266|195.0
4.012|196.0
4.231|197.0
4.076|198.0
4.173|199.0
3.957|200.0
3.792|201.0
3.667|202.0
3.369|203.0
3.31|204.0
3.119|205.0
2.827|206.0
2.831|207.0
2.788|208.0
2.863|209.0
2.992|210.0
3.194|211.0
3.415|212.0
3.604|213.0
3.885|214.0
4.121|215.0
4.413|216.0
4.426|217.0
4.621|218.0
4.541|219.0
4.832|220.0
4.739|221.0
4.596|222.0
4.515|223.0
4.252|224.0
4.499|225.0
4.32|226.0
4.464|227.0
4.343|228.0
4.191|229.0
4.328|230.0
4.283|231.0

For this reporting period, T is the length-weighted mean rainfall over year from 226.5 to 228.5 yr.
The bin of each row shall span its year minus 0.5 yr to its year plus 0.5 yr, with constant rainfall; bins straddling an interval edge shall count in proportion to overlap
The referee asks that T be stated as 4.4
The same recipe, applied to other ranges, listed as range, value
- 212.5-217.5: 4.09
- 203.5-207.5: 3.02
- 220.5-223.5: 4.62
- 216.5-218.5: 4.52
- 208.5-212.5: 3.12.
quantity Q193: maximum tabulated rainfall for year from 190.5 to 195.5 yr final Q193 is 4.538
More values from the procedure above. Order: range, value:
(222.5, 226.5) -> 4.515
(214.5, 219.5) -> 4.621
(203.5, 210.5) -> 3.31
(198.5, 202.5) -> 4.173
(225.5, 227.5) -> 4.464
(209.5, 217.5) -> 4.426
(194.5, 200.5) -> 4.266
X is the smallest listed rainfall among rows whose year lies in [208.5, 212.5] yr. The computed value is 2.863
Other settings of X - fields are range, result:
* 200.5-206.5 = 2.827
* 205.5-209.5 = 2.788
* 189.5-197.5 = 4.012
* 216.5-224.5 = 4.252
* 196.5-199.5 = 4.076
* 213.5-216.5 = 3.885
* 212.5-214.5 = 3.604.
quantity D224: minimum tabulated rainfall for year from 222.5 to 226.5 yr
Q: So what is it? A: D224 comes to 4.252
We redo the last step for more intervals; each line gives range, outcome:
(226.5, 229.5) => 4.191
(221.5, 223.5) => 4.515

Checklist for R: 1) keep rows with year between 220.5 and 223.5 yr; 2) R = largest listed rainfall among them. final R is 4.739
